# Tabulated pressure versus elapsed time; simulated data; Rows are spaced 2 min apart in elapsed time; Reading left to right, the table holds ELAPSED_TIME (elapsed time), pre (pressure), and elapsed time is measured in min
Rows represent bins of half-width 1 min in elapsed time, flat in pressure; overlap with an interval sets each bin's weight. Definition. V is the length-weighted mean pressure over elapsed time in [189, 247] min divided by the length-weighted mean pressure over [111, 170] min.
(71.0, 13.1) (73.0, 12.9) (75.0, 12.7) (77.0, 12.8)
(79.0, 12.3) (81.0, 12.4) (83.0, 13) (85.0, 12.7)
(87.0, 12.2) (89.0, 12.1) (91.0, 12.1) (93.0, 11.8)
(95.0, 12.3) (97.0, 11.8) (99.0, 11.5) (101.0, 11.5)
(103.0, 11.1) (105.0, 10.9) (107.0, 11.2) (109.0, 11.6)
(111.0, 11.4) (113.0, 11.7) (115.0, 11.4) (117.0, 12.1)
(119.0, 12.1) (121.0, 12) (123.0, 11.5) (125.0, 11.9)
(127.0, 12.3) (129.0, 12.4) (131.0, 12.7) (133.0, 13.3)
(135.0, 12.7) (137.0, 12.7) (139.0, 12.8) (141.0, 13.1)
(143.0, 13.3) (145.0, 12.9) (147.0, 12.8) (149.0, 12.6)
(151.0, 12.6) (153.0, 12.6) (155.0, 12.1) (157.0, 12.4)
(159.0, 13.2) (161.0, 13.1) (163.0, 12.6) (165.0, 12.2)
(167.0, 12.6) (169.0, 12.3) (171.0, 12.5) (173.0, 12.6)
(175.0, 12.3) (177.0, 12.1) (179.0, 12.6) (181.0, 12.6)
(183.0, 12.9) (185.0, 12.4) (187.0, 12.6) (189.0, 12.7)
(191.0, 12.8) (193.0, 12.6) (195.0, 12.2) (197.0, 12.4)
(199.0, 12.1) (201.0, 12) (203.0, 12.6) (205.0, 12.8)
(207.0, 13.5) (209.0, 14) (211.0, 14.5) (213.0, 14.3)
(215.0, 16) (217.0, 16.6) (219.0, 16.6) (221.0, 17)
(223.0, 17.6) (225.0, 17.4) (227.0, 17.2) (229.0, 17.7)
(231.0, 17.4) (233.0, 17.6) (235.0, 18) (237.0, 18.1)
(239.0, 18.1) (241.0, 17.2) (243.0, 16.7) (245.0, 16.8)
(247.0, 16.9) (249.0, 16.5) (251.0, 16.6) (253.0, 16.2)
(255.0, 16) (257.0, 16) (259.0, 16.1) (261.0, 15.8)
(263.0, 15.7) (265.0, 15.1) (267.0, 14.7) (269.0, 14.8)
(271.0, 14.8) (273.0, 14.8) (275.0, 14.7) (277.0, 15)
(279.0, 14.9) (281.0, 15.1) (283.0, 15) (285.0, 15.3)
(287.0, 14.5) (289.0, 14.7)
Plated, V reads 1.2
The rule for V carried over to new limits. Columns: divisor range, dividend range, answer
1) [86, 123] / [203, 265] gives 1.39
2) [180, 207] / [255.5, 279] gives 1.21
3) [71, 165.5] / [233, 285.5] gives 1.30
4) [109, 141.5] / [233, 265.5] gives 1.36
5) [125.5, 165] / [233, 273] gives 1.28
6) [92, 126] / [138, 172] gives 1.09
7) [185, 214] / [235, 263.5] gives 1.29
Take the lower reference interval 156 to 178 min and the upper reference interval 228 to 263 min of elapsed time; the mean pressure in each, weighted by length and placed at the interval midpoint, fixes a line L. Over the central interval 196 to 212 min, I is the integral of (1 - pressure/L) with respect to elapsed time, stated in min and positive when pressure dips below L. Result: 1.8 min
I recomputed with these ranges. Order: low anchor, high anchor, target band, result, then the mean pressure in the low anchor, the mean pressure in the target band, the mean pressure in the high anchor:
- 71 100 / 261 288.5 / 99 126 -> 2.5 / 12.4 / 11.6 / 15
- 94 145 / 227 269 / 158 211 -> 6.3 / 12.1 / 12.7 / 16.6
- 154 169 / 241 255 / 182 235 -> 0.9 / 12.6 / 14.6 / 16.6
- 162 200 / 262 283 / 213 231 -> -4.4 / 12.5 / 16.9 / 15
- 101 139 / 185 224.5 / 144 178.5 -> 1.0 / 12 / 12.6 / 13.9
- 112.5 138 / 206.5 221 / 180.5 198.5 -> 2.3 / 12.2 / 12.6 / 15.3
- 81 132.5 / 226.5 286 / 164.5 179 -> 1.4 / 11.9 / 12.4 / 16.2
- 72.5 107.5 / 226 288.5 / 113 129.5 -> 1.1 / 12.1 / 11.9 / 16.1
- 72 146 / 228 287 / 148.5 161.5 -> 0.7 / 12.2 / 12.6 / 16.1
